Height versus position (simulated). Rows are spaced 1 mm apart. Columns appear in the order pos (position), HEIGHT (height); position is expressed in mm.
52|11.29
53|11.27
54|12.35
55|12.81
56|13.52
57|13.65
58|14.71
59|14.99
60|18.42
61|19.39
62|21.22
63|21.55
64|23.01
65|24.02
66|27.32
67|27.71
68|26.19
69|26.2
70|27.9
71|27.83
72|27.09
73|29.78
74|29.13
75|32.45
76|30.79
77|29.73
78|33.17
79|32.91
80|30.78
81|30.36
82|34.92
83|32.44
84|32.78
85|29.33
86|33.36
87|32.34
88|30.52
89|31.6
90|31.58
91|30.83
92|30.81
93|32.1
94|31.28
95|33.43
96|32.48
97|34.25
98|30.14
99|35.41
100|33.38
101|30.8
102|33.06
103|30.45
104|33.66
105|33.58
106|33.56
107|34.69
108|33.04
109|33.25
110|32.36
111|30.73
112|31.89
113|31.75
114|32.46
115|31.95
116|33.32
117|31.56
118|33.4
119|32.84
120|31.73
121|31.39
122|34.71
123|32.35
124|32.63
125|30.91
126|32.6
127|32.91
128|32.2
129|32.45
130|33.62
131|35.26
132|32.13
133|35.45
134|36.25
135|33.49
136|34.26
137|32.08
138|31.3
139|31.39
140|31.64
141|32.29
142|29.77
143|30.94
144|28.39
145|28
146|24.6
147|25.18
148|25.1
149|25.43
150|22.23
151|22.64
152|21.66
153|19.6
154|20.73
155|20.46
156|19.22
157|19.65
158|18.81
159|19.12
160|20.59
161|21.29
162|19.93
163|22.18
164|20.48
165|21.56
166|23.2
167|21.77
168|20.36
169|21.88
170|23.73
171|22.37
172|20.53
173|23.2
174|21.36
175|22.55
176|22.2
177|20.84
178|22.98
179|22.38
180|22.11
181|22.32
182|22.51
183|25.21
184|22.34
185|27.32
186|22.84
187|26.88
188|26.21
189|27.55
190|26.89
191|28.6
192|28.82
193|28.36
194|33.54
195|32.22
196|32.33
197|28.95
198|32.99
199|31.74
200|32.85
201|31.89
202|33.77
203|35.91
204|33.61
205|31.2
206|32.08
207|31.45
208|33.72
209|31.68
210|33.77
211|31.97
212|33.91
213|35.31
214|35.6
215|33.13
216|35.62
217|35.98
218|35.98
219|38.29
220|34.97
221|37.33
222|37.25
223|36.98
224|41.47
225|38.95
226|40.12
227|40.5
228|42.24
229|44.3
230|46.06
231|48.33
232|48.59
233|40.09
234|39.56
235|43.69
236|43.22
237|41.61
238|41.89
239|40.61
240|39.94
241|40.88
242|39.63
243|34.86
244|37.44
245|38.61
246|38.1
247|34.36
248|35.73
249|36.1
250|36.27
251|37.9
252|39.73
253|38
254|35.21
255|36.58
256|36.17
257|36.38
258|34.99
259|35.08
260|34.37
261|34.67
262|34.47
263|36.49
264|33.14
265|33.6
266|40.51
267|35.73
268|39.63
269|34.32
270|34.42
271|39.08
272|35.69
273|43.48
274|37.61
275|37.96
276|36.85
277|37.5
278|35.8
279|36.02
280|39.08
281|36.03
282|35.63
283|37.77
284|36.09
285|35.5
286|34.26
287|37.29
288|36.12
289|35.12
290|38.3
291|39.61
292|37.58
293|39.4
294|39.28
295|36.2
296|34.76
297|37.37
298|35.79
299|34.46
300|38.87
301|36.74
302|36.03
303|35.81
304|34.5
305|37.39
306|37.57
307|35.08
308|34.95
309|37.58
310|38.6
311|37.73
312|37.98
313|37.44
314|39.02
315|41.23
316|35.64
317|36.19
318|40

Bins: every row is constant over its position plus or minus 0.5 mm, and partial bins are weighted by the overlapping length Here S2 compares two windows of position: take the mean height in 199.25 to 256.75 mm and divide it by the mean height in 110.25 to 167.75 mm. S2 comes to 1.3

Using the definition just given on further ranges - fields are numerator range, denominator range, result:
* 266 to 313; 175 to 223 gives 1.22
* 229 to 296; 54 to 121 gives 1.30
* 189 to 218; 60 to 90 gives 1.13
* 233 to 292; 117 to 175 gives 1.39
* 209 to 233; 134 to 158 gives 1.45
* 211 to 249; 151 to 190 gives 1.76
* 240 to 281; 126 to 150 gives 1.19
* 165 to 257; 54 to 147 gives 1.10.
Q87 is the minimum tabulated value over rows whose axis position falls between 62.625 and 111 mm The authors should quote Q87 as 21.55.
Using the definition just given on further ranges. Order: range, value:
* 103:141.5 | 30.45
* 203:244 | 31.2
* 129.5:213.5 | 18.81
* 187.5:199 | 26.21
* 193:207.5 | 28.36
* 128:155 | 19.6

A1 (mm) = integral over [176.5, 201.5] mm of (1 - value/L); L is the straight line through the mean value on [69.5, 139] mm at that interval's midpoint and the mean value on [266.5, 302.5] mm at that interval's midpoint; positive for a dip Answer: 5.3 mm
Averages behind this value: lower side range 32.2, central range 27.2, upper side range 37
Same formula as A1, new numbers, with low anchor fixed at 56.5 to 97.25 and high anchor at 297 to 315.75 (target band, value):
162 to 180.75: 5.8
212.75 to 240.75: -5.0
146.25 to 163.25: 5.3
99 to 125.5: -2.8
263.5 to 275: -0.5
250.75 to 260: -0.4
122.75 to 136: -1.4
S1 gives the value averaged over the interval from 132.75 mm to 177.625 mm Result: 24.6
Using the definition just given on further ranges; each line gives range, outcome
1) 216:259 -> 39.1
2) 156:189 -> 22.2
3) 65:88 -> 30.1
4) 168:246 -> 32.8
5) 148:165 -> 21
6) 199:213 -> 33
